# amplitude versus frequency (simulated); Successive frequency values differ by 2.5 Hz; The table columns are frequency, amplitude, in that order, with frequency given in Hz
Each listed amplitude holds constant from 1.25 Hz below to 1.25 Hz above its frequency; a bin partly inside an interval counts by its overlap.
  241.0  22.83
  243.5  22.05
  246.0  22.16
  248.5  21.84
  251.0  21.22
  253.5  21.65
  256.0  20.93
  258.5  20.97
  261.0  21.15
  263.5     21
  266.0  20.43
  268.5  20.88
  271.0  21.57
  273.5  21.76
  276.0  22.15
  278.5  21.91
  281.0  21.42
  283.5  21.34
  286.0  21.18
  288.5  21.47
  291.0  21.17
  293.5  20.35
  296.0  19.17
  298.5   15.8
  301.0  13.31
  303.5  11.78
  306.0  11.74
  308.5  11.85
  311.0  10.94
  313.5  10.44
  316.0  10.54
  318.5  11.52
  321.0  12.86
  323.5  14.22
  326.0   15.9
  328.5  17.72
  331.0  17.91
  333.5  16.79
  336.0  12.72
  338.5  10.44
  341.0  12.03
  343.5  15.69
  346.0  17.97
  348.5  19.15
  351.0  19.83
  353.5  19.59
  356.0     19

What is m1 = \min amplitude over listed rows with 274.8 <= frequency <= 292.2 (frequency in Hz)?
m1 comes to 21.17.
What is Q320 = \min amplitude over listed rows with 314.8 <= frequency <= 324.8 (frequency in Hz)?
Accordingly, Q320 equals 10.54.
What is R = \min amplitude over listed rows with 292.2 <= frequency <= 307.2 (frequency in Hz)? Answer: 11.74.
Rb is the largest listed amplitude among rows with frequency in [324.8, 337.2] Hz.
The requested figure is 17.91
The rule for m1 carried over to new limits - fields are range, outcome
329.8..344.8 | 10.44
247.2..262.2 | 20.93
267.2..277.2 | 20.88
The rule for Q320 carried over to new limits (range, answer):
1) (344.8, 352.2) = 17.97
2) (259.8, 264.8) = 21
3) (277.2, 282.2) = 21.42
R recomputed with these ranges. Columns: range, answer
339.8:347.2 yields 12.03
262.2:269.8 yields 20.43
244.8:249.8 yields 21.84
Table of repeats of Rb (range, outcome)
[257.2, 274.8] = 21.76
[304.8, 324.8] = 14.22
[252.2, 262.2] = 21.65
